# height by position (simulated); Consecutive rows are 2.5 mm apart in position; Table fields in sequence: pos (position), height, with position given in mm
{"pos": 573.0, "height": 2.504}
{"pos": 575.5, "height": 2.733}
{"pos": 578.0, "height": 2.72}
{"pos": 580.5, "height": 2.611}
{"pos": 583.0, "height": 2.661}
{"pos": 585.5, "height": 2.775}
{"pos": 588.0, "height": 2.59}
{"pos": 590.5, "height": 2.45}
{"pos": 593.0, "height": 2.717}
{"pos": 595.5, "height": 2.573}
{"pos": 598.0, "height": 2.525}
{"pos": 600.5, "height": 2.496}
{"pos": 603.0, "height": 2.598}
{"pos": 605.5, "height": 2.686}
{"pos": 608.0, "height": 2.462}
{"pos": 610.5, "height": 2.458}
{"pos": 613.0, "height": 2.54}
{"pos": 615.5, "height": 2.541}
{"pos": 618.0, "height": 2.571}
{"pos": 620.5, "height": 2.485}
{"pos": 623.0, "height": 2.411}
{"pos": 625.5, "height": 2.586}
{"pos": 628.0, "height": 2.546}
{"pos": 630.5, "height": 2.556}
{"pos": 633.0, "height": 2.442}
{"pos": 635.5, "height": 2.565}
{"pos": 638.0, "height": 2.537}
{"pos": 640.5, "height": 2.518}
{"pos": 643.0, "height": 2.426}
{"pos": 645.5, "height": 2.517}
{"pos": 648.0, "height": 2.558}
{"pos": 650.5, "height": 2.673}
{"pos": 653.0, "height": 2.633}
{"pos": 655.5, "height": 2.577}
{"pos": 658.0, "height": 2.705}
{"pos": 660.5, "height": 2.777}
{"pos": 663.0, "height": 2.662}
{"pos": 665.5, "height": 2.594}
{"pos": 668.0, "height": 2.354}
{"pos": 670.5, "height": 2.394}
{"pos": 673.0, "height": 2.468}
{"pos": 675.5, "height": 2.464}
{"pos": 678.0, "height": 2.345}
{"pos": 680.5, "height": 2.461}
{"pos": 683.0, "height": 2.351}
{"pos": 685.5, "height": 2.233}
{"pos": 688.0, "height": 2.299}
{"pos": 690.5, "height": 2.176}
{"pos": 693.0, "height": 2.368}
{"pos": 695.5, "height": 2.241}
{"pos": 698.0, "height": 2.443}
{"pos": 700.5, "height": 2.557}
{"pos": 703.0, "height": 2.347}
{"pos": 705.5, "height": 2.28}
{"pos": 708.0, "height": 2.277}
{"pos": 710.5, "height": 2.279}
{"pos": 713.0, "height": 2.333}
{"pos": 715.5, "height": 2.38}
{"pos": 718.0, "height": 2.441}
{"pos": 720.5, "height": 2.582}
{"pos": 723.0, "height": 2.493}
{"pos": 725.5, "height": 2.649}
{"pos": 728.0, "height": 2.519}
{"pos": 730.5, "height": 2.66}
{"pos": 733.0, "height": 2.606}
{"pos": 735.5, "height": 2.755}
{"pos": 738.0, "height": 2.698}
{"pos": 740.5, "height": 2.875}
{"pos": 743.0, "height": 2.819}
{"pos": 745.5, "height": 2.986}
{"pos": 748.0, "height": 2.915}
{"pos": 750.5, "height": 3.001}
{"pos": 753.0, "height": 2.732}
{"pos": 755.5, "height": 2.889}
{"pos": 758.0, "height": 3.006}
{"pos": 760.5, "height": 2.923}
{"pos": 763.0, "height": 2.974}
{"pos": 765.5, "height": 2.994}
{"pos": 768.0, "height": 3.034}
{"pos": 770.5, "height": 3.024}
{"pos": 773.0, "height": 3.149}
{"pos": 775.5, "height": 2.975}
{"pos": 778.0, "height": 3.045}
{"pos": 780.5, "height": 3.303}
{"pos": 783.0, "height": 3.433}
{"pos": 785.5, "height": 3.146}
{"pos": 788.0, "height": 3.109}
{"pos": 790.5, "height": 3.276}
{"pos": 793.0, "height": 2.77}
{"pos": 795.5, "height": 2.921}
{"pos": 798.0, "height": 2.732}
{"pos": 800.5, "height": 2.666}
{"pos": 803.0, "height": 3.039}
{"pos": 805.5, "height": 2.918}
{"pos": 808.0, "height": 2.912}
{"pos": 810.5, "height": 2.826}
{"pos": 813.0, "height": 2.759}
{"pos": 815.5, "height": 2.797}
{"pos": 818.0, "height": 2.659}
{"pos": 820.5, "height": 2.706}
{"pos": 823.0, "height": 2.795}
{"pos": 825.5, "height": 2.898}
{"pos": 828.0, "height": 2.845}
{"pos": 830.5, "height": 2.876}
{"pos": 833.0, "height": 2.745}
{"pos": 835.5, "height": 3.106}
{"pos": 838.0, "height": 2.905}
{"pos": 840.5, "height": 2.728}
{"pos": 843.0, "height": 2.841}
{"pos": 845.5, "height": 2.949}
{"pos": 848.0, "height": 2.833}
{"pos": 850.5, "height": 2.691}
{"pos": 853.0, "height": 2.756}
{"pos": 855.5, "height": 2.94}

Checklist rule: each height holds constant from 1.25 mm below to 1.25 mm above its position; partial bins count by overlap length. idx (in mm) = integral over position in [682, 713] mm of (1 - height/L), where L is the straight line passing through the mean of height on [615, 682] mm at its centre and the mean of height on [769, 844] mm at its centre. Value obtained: 3.9 mm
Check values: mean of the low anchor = 2.53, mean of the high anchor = 2.93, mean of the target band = 2.32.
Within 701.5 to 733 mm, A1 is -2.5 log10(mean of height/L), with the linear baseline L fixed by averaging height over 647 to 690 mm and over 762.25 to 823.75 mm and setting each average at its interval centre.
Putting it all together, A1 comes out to 0.10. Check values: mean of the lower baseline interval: 2.5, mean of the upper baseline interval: 2.96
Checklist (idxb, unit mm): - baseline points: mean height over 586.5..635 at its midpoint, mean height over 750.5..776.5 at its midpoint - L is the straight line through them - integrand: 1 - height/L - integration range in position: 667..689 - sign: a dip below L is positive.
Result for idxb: 2.9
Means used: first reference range 2.54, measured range 2.38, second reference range 2.97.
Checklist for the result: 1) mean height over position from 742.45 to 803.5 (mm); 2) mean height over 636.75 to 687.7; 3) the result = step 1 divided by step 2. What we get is 1.19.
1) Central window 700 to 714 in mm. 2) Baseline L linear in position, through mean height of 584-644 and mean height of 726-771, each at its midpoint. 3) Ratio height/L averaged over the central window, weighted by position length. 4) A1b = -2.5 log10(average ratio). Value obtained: 0.18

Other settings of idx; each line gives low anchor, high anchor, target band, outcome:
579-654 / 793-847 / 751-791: -4.2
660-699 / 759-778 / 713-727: 1.0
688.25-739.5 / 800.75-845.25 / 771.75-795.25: -3.7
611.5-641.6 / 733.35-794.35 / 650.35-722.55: 7.6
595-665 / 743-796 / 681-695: 2.3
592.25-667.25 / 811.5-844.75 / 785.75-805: -1.1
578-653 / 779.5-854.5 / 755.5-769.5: -0.9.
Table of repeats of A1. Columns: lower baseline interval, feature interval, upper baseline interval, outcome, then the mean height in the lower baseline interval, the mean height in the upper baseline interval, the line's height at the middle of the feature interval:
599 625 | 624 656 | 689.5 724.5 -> -0.028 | 2.53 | 2.37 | 2.48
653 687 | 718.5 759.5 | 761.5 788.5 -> 0.054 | 2.49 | 3.11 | 2.9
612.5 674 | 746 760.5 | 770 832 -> -0.035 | 2.55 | 2.94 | 2.82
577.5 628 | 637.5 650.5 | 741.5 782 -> 0.064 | 2.57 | 2.99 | 2.68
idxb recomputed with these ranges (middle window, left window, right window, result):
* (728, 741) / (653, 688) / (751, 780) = 0.6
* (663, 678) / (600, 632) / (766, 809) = 1.3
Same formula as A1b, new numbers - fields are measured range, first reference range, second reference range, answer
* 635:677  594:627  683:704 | -0.06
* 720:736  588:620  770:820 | 0.09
